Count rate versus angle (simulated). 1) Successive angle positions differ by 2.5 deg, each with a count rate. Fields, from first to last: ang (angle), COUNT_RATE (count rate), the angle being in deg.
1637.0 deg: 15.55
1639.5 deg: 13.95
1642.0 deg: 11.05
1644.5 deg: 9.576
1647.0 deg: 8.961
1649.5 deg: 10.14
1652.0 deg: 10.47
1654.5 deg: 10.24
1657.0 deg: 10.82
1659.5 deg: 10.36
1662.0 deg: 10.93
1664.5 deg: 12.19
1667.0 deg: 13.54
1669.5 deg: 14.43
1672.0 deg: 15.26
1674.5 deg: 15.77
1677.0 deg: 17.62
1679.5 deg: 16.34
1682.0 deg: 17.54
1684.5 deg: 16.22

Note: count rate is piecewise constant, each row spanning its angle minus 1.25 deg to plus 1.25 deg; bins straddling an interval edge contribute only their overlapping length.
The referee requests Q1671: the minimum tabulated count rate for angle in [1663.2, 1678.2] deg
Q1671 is 12.19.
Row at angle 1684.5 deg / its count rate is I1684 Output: 16.22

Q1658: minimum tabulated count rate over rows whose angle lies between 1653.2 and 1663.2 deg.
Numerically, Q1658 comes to 10.24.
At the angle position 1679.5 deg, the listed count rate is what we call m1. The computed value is 16.34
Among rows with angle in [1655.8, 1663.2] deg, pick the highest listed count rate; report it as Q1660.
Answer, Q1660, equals 10.93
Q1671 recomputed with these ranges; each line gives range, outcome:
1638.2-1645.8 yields 9.576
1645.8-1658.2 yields 8.961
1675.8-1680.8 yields 16.34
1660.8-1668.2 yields 10.93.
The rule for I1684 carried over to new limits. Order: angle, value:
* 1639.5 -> 13.95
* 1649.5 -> 10.14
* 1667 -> 13.54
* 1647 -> 8.961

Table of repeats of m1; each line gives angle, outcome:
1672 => 15.26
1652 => 10.47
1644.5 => 9.576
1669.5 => 14.43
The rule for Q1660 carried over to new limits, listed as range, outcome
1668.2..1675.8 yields 15.77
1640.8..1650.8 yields 11.05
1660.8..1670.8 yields 14.43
